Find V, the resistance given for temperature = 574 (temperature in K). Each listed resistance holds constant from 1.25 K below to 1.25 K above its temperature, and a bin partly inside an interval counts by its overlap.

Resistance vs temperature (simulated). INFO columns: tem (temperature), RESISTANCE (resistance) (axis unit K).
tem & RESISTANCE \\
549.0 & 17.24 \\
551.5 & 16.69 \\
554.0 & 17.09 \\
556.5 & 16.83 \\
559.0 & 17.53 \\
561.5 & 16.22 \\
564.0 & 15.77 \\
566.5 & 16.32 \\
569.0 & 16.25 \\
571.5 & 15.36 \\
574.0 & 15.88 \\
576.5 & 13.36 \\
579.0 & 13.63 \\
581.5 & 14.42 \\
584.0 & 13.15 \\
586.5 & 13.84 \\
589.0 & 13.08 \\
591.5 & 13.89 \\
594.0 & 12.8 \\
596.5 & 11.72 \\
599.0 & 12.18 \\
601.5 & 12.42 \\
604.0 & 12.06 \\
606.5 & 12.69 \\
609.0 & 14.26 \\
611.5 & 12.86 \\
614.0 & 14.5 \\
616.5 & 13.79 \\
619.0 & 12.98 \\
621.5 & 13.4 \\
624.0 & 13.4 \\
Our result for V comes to 15.88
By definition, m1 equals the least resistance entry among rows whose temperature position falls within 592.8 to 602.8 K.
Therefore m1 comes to 11.72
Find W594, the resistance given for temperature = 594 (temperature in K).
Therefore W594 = 12.8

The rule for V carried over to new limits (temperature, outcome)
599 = 12.18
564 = 15.77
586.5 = 13.84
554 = 17.09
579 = 13.63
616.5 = 13.79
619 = 12.98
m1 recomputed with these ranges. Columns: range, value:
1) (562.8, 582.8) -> 13.36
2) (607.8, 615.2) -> 12.86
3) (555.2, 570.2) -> 15.77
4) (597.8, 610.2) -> 12.06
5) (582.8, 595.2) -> 12.8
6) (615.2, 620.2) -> 12.98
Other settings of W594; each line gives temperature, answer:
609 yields 14.26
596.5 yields 11.72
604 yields 12.06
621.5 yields 13.4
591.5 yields 13.89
